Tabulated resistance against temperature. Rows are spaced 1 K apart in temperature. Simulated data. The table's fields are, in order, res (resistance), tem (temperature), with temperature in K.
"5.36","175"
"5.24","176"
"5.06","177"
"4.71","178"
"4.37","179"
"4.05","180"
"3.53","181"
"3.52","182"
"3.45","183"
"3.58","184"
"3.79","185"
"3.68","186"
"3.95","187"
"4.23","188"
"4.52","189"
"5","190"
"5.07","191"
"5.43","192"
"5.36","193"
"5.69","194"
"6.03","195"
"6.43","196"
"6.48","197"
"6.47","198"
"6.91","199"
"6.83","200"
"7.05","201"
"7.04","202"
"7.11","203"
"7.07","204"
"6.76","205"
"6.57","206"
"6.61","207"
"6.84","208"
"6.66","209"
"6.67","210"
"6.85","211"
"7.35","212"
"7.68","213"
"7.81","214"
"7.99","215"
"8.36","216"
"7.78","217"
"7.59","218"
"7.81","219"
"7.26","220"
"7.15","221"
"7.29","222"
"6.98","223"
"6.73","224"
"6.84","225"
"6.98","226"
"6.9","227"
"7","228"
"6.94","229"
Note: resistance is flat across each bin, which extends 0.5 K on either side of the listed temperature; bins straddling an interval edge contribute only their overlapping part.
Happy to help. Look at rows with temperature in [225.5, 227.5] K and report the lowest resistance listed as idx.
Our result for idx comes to 6.9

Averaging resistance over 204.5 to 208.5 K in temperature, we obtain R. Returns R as 6.7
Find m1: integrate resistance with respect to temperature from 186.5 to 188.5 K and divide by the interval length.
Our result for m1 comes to 4.09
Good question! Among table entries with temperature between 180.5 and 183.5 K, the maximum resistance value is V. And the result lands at 3.53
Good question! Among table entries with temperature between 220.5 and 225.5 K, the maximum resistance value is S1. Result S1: 7.29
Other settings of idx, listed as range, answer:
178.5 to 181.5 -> 3.53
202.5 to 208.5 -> 6.57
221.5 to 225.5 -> 6.73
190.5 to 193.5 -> 5.07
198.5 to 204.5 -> 6.83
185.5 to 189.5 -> 3.68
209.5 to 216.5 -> 6.67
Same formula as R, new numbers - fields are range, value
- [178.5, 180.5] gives 4.21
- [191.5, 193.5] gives 5.39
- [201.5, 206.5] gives 6.91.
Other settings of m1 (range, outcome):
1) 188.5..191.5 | 4.86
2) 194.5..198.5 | 6.35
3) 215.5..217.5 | 8.07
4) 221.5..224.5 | 7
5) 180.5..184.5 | 3.52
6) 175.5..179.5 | 4.84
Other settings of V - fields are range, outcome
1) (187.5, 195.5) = 6.03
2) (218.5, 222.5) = 7.81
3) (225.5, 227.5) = 6.98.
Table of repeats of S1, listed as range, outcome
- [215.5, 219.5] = 8.36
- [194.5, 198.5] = 6.48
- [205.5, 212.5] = 7.35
